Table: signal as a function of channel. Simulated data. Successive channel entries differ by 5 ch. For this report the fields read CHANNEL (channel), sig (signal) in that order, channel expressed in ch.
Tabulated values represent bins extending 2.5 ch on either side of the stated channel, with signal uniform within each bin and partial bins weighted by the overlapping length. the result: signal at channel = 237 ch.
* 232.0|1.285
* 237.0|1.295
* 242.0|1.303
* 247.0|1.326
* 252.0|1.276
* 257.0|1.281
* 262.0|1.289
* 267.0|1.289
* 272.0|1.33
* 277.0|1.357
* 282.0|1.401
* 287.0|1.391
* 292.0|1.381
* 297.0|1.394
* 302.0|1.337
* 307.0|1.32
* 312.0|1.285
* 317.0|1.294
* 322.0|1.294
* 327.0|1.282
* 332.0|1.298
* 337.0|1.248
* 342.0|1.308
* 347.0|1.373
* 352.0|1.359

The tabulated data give 1.295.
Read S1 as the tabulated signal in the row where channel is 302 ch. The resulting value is 1.337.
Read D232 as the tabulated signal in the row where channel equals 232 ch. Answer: 1.285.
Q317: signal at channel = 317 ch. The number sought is 1.294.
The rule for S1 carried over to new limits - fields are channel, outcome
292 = 1.381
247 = 1.326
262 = 1.289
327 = 1.282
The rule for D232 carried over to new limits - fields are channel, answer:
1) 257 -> 1.281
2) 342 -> 1.308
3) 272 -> 1.33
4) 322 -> 1.294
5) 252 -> 1.276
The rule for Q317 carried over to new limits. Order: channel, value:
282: 1.401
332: 1.298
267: 1.289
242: 1.303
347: 1.373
